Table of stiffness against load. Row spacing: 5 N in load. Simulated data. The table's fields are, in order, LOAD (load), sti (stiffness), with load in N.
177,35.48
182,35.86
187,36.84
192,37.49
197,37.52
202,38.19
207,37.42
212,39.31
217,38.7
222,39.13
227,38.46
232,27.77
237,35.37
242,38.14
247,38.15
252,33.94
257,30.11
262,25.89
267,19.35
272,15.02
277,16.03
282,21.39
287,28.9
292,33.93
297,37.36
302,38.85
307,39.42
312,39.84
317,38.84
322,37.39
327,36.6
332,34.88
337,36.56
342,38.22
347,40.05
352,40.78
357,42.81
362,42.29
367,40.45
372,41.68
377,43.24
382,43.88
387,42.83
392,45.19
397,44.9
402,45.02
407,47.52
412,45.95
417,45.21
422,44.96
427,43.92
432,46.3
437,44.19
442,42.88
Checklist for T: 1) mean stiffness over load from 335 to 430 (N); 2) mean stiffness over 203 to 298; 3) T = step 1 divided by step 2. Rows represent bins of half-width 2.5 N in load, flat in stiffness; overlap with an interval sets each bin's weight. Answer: 1.37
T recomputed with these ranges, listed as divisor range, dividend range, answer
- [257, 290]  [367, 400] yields 1.98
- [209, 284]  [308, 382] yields 1.30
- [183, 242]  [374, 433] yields 1.21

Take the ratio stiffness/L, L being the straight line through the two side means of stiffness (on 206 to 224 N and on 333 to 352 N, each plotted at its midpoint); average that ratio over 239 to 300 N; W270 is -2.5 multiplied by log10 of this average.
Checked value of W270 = 0.33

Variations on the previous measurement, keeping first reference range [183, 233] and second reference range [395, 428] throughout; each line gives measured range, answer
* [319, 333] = 0.15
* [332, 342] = 0.16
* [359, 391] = 0.04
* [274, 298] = 0.45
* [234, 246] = 0.06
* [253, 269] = 0.45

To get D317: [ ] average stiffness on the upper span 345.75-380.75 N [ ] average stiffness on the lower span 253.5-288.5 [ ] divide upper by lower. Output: 1.85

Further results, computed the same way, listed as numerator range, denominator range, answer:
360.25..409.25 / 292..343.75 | 1.16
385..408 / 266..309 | 1.61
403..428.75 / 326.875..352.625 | 1.21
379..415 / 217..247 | 1.24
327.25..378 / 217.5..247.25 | 1.10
